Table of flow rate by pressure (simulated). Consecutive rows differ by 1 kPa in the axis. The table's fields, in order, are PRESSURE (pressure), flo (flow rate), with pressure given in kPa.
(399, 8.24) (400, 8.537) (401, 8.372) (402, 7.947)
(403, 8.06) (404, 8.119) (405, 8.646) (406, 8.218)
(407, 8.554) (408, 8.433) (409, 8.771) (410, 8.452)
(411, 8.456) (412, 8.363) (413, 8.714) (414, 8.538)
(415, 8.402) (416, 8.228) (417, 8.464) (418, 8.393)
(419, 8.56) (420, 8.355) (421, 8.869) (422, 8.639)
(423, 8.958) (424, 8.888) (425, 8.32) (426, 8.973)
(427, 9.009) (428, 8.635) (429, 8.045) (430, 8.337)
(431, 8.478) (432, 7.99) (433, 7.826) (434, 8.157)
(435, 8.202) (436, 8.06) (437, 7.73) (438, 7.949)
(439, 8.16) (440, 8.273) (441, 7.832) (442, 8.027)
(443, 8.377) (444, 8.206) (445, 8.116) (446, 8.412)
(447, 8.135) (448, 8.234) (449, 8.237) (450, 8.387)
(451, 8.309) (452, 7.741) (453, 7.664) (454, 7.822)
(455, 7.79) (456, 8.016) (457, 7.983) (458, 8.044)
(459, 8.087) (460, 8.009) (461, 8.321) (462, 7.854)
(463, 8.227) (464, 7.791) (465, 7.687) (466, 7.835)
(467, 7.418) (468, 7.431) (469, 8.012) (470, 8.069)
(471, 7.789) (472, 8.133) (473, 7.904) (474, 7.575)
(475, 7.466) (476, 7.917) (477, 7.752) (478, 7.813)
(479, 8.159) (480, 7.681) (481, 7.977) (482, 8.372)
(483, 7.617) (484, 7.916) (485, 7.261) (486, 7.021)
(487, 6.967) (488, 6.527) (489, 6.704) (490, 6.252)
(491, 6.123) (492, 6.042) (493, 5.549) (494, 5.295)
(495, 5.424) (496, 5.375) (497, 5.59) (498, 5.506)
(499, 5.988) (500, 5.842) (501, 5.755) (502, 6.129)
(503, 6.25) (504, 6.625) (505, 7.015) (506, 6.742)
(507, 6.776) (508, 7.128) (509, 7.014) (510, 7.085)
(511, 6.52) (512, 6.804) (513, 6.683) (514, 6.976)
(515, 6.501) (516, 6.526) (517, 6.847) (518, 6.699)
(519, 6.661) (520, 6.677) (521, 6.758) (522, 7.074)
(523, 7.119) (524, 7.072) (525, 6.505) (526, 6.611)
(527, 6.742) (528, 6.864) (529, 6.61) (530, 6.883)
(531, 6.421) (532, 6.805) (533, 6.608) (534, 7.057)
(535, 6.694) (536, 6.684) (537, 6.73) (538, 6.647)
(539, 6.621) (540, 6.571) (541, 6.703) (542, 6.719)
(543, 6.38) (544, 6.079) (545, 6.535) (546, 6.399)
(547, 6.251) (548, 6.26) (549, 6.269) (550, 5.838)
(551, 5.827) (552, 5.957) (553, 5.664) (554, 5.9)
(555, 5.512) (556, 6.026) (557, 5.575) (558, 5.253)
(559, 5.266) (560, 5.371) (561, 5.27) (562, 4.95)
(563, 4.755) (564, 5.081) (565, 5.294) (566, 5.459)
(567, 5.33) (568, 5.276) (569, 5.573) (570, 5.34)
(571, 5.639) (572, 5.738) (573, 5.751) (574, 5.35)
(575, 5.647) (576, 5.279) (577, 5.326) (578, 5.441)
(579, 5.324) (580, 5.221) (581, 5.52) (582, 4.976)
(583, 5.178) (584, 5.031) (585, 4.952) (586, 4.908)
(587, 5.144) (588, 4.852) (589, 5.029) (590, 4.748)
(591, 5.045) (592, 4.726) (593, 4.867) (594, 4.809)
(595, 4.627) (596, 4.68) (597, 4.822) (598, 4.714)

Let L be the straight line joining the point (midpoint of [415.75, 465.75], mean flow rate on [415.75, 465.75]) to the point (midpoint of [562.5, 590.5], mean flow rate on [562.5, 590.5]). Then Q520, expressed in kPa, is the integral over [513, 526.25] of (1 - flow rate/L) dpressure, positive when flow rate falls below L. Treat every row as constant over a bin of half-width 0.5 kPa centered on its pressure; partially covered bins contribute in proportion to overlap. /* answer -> -0.6 kPa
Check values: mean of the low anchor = 8.21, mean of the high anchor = 5.26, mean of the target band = 6.77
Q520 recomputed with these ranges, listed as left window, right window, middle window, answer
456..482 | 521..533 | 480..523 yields 3.9 kPa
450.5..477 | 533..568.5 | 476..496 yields 1.2 kPa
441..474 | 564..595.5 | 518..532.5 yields -0.7 kPa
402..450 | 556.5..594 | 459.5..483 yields -1.5 kPa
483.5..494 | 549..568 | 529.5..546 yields -2.3 kPa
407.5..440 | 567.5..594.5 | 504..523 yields -0.6 kPa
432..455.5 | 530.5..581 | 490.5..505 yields 2.4 kPa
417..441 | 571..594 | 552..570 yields 0.7 kPa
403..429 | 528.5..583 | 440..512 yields 0.7 kPa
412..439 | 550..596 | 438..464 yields -0.7 kPa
